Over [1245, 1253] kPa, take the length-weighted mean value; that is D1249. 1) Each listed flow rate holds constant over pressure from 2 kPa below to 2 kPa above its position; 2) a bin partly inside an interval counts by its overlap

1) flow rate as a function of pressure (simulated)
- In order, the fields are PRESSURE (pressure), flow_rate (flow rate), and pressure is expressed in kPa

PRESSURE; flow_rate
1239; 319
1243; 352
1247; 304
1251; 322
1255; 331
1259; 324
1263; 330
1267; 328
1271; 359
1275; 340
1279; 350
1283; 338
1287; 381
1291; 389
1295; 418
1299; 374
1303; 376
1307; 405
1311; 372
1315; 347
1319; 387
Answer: 313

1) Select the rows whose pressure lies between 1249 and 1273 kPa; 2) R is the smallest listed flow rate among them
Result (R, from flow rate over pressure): 322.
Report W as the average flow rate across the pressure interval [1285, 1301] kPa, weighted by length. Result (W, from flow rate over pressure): 390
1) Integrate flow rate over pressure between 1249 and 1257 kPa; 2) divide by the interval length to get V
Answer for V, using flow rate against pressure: 326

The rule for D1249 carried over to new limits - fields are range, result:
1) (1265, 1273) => 344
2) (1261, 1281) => 341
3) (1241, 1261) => 327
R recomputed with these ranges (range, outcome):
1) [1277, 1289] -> 338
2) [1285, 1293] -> 381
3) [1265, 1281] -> 328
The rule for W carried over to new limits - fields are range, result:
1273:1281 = 345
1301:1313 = 384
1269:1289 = 354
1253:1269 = 328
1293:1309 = 393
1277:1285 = 344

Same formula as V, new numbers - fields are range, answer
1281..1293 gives 369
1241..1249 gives 328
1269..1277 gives 350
